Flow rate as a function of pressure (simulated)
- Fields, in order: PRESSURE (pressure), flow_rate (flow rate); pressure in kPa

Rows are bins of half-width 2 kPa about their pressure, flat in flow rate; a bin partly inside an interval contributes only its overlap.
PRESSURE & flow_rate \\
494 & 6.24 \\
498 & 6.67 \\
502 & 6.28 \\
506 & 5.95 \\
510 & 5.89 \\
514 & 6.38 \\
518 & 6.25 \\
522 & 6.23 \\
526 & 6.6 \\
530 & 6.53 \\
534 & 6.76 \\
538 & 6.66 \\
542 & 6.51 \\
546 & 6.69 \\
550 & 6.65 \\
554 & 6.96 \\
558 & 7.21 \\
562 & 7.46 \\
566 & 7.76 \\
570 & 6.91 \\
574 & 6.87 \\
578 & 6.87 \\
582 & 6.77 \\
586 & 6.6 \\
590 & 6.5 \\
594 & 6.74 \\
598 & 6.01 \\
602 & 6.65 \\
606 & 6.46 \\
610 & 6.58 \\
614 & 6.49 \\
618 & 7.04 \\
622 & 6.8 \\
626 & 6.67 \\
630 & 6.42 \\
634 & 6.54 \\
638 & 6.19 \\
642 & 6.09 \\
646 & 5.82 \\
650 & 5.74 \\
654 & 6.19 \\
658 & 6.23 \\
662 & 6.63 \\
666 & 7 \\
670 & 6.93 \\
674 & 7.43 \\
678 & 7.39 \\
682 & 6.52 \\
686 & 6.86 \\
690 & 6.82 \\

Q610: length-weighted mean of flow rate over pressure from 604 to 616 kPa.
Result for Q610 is 6.51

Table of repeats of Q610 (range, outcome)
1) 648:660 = 6.05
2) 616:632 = 6.73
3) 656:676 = 6.84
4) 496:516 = 6.23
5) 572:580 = 6.87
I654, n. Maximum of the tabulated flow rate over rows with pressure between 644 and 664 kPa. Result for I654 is 6.63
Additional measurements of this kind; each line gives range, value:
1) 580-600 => 6.77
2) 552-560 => 7.21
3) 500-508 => 6.28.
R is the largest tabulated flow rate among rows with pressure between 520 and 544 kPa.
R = 6.76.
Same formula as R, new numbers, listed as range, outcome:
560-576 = 7.76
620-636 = 6.8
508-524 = 6.38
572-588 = 6.87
